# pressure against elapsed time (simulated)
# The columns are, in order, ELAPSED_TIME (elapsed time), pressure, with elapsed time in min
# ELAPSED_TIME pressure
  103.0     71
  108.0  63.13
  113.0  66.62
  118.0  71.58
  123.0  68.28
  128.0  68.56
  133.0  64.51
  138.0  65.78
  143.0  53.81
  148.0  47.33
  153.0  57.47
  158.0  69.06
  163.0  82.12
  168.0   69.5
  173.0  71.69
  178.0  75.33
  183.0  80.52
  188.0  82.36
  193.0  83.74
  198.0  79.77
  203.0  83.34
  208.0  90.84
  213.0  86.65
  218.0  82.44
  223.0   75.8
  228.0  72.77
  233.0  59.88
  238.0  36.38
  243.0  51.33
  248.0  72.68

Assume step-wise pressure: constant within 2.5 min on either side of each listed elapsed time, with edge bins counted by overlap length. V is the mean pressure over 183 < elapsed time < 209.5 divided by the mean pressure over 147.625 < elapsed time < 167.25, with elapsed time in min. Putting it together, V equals 1.3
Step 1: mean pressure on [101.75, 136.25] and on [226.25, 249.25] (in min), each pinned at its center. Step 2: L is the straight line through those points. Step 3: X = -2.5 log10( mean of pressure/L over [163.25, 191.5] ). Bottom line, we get -0.222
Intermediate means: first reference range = 67.5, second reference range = 57.4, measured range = 76.7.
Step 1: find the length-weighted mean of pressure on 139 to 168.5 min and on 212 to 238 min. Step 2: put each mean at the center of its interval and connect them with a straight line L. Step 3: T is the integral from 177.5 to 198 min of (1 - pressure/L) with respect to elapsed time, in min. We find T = -4.3 min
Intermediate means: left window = 62.9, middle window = 80.9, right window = 71.1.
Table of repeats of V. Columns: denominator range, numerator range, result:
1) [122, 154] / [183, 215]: 1.39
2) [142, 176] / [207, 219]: 1.33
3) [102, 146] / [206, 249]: 1.06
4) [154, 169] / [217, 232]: 1.03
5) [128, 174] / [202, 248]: 1.10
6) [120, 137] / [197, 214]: 1.27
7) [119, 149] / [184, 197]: 1.32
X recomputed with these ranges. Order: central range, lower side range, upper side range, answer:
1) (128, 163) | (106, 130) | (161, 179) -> 0.15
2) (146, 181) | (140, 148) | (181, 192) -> -0.03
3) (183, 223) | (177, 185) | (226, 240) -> -0.21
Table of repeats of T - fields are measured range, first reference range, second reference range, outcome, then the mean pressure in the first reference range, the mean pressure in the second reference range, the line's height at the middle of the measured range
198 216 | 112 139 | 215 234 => -3.2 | 67.7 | 74.1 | 73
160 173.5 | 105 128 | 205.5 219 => 0.6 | 67.6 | 87.1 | 77.8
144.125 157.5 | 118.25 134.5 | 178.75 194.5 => 3.4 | 67.9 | 81.3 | 73.4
